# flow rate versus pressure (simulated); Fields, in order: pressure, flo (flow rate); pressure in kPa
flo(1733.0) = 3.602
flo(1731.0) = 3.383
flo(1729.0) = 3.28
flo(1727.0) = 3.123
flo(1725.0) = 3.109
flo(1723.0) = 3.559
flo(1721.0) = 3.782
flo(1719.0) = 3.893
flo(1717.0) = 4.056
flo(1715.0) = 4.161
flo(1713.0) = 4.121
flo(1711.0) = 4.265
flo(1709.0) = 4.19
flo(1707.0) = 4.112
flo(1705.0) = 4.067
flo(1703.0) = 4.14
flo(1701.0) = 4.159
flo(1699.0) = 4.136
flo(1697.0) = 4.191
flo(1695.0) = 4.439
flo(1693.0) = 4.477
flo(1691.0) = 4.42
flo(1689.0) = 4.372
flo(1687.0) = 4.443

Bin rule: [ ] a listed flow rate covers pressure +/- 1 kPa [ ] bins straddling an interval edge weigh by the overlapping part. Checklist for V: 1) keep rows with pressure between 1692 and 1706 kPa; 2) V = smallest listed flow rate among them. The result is 4.067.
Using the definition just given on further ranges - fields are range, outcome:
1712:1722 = 3.782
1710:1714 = 4.121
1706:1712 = 4.112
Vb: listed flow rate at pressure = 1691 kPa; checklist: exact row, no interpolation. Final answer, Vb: 4.42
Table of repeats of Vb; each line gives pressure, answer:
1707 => 4.112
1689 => 4.372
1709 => 4.19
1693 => 4.477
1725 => 3.109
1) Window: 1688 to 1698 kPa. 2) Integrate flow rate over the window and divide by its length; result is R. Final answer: 4.38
